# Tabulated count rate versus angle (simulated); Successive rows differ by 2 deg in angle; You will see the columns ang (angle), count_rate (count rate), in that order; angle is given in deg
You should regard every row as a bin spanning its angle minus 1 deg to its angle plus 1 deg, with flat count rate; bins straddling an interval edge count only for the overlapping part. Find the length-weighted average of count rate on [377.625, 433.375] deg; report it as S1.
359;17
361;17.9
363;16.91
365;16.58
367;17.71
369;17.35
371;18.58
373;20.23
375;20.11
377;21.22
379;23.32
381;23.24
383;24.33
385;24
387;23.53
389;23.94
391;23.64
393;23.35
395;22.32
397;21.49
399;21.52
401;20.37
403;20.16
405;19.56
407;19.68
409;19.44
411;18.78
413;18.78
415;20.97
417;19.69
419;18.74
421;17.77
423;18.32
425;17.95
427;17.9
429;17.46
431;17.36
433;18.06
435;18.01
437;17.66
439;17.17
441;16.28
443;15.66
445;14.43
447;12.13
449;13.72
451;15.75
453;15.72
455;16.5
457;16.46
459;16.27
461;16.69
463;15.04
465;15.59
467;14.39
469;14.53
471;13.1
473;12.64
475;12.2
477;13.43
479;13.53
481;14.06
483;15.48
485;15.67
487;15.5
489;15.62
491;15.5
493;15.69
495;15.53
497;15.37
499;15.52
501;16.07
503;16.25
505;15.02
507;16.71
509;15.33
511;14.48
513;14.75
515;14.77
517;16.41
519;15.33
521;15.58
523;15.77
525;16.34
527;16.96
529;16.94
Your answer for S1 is 20.6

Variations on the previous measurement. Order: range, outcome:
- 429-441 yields 17.5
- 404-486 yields 16.4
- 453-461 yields 16.4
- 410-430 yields 18.6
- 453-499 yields 15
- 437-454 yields 15.3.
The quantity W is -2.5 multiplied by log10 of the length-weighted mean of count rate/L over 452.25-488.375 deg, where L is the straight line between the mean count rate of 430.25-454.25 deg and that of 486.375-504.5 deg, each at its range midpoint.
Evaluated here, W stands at 0.070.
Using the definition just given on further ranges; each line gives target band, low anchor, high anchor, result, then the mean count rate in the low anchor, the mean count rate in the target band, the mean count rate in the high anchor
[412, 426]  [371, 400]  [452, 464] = 0.04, 22.5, 18.9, 16.1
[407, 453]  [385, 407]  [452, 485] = 0.08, 22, 17.4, 14.8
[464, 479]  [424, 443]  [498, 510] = 0.21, 17.4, 13.7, 15.8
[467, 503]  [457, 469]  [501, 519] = 0.06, 15.6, 14.7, 15.5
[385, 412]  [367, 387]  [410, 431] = -0.08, 21.3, 21.5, 18.6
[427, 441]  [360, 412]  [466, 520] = 0.04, 20.7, 17.5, 14.9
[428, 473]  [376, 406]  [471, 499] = 0.11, 22.4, 15.7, 14.6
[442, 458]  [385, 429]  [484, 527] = 0.21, 20.4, 15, 15.6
